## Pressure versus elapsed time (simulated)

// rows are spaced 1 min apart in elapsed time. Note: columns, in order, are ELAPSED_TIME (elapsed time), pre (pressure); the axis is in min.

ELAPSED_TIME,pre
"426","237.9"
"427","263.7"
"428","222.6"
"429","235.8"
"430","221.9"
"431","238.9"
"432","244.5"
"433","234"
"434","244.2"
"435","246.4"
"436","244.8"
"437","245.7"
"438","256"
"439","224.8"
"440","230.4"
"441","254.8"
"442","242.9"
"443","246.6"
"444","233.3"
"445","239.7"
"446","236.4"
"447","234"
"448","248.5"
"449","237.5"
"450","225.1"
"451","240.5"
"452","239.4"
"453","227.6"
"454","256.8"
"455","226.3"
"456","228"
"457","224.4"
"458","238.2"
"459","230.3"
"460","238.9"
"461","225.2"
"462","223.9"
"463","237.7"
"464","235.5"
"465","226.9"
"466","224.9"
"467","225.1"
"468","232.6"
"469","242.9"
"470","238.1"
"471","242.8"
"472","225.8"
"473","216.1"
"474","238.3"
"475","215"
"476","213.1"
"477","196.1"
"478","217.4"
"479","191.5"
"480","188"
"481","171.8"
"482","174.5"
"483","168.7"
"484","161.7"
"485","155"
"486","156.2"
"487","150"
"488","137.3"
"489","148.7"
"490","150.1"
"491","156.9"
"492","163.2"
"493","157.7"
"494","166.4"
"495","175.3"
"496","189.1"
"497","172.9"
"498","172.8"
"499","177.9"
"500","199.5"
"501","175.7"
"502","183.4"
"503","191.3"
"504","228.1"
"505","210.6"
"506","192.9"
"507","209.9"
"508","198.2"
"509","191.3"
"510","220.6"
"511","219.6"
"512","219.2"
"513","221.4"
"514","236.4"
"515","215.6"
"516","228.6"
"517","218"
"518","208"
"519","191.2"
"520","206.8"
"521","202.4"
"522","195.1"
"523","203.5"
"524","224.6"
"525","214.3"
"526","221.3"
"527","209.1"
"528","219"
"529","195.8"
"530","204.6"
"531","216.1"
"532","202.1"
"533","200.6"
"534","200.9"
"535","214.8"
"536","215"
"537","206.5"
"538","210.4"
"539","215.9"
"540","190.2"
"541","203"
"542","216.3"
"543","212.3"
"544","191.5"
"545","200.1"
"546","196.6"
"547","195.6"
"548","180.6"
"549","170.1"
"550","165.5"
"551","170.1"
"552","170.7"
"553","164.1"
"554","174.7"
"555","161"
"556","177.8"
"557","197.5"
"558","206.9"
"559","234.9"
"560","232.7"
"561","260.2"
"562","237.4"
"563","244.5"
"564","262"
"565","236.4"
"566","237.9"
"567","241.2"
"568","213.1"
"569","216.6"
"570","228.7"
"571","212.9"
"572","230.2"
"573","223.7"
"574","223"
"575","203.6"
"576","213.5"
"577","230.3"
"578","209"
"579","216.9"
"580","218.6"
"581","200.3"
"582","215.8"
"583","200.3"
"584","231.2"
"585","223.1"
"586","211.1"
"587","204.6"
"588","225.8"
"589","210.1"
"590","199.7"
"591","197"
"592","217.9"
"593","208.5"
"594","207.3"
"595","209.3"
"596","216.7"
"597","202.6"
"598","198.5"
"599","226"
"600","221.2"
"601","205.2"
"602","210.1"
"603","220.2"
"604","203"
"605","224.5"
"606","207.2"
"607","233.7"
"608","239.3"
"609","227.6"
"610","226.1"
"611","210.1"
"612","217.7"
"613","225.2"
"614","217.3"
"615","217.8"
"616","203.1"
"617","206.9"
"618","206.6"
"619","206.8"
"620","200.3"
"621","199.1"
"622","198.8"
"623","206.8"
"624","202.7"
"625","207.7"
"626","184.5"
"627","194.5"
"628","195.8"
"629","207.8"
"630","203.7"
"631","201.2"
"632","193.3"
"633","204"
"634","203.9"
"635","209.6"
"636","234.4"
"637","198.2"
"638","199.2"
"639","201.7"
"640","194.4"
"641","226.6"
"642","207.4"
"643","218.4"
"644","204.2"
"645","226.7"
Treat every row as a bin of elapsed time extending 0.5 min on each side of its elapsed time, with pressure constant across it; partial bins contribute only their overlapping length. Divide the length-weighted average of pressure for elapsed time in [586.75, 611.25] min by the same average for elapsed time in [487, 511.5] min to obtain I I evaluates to 1.2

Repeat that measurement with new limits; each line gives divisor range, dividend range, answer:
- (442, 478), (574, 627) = 0.91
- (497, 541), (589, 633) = 1.02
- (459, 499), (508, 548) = 1.07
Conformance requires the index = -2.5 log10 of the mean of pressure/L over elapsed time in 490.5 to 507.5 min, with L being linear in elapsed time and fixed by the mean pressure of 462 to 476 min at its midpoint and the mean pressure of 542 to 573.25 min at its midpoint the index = 0.21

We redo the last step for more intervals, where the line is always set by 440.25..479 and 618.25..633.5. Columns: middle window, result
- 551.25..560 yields 0.138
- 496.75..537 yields 0.076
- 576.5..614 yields -0.045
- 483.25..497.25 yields 0.375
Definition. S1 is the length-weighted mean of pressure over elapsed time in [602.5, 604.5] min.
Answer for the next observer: 212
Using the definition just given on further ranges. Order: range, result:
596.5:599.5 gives 209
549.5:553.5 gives 168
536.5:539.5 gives 211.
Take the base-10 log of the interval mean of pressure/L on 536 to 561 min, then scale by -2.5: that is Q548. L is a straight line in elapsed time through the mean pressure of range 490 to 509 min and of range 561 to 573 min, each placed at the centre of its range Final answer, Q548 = 0.13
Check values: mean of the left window 184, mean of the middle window 195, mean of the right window 234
